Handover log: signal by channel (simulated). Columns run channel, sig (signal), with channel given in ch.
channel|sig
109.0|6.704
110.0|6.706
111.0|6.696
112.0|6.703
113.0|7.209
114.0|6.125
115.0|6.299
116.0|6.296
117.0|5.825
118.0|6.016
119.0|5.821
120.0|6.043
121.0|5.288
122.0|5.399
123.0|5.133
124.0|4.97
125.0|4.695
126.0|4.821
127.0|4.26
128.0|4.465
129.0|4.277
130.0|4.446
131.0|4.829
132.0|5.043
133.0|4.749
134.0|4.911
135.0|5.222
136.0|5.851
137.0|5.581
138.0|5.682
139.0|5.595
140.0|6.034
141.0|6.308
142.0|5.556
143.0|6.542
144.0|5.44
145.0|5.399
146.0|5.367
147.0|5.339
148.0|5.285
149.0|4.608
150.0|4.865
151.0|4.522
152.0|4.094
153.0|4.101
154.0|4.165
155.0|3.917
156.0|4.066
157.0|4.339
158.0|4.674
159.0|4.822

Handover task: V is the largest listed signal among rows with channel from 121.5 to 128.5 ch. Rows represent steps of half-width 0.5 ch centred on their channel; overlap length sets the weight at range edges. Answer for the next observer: 5.399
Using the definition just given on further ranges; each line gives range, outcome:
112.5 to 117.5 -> 7.209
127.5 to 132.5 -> 5.043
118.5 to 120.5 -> 6.043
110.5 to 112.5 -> 6.703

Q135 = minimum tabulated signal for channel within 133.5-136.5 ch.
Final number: 4.911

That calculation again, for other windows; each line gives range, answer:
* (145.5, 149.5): 4.608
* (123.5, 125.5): 4.695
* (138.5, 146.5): 5.367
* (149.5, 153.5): 4.094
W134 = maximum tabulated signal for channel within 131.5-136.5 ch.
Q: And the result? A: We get 5.851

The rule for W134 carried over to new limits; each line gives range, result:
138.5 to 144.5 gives 6.542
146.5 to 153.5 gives 5.339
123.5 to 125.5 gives 4.97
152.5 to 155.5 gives 4.165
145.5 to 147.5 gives 5.367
